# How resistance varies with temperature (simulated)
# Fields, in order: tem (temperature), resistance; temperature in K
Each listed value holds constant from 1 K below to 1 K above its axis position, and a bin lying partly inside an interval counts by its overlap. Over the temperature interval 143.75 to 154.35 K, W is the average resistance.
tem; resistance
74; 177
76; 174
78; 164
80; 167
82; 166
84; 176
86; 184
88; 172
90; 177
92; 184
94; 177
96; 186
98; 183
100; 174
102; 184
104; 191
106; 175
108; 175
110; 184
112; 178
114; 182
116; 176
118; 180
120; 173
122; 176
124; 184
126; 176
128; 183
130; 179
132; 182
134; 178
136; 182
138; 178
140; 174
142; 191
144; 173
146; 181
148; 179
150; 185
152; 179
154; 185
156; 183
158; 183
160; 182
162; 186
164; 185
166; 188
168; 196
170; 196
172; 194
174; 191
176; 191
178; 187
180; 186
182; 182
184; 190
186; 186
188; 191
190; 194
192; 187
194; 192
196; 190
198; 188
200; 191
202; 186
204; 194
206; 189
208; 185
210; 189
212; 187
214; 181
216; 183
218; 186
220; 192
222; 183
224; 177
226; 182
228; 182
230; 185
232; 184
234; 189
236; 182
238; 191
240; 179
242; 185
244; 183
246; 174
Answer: 181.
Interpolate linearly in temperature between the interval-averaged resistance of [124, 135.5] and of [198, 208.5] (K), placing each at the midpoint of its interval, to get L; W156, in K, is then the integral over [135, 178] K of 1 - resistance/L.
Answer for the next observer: -0.4 K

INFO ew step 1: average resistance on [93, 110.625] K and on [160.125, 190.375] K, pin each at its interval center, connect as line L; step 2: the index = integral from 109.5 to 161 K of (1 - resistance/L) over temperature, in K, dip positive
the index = 1.3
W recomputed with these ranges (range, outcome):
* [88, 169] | 181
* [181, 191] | 189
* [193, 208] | 190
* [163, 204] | 190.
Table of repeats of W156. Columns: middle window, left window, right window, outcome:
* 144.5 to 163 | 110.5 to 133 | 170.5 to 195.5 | 0.2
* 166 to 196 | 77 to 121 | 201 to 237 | -1.2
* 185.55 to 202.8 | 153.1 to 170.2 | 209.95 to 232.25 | -0.4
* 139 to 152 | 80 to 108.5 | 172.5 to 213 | 0.2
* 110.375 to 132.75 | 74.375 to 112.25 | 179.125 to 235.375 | 0.1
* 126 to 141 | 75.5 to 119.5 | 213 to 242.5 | 0.0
